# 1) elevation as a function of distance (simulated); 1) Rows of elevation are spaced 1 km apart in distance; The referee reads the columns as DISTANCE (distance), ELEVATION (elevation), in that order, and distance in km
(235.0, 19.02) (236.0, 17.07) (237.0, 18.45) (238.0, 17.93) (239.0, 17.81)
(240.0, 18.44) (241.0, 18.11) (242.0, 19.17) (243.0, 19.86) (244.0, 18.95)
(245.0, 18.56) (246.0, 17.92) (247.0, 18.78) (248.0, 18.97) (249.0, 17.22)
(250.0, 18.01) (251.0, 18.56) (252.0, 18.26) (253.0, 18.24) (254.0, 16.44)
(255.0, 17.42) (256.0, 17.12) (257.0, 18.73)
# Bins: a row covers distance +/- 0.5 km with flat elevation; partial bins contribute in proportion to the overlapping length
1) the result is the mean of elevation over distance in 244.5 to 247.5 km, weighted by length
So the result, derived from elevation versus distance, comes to 18.4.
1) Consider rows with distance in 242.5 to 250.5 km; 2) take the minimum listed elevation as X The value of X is 17.22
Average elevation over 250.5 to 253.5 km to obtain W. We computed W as 18.4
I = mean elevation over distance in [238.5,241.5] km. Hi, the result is 18.1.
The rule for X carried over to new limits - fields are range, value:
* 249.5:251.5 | 18.01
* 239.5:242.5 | 18.11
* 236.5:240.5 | 17.81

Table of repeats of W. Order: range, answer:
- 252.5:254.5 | 17.3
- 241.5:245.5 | 19.1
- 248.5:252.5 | 18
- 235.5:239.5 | 17.8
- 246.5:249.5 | 18.3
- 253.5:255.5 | 16.9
